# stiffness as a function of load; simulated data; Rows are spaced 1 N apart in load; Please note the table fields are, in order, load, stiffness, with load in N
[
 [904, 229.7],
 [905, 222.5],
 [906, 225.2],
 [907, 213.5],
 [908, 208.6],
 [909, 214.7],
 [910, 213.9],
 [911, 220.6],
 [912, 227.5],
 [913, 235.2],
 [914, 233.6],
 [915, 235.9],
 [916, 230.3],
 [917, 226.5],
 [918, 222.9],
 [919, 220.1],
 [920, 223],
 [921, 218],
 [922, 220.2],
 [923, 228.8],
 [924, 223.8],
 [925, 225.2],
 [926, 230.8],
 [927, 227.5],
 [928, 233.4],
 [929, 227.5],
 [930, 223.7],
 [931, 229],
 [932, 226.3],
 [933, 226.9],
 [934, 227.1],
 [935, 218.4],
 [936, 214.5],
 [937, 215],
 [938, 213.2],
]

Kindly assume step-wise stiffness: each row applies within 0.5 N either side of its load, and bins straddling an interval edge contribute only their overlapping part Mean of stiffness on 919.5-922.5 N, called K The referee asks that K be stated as 220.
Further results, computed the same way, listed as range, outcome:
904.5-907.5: 220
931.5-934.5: 227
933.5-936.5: 220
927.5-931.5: 228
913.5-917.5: 232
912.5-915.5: 235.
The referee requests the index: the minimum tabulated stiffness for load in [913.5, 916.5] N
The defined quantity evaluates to 230.3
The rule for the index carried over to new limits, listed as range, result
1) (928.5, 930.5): 223.7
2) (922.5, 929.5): 223.8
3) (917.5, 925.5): 218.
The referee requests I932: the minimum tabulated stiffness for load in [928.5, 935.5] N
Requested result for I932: 218.4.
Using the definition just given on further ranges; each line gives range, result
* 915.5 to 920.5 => 220.1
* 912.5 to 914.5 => 233.6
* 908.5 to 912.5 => 213.9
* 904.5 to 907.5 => 213.5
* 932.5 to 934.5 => 226.9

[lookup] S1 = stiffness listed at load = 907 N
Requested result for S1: 213.5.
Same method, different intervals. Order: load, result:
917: 226.5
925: 225.2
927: 227.5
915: 235.9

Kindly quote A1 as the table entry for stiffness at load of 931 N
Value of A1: 229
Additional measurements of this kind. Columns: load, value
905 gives 222.5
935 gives 218.4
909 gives 214.7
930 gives 223.7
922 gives 220.2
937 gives 215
